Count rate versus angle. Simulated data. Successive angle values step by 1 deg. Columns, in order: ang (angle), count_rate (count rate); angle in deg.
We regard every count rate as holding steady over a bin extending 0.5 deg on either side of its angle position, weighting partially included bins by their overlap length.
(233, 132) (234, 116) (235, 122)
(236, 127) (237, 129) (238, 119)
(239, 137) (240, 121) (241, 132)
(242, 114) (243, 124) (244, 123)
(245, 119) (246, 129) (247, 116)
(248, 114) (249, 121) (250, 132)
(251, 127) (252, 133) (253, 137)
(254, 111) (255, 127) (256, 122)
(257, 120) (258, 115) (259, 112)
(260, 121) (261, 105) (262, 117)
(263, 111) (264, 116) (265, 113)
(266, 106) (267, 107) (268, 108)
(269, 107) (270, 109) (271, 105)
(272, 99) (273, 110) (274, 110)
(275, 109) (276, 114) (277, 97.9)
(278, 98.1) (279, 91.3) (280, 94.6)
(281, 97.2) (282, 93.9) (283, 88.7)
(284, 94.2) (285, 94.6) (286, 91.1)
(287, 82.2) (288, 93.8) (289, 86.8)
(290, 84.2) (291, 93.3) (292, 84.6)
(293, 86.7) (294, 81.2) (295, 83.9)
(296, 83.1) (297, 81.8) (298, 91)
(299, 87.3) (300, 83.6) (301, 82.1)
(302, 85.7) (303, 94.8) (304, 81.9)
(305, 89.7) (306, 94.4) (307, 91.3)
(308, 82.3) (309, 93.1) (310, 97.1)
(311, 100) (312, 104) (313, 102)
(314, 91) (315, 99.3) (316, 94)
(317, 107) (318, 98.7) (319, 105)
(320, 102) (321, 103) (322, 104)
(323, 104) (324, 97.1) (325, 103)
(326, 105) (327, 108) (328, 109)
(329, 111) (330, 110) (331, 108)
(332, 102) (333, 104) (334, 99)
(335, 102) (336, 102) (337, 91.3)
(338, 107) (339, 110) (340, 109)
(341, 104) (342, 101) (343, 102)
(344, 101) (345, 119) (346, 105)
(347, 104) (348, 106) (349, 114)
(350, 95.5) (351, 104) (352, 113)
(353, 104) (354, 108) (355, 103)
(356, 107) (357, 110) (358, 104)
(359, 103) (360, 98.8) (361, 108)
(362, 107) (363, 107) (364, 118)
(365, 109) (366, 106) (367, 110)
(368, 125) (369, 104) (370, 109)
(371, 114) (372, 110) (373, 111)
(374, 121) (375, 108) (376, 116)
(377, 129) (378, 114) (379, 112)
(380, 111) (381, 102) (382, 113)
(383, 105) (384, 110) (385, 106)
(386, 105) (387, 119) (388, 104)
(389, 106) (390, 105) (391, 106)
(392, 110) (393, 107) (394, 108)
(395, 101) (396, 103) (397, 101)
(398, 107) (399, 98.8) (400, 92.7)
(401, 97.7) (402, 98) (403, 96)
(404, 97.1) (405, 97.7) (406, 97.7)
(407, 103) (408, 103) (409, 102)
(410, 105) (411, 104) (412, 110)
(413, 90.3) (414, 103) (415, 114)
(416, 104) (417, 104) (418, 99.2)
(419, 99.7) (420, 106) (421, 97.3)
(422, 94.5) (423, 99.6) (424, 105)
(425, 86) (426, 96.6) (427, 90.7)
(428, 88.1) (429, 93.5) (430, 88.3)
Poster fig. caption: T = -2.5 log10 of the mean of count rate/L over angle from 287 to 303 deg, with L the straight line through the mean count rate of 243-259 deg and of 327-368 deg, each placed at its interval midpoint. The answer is 0.32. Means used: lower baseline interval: 123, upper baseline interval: 106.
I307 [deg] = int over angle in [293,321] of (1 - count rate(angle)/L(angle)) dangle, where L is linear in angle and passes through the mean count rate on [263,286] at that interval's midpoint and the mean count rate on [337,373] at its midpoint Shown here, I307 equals 3.3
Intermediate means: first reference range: 103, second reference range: 107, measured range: 92.2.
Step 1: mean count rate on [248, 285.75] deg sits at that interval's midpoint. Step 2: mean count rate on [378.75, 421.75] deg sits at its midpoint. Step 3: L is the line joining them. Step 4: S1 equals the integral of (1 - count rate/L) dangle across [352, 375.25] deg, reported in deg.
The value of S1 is -0.8 deg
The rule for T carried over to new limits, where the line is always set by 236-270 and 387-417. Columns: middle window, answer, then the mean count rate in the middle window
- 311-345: 0.080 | 103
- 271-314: 0.236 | 92.6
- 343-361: 0.026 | 106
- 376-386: -0.061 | 111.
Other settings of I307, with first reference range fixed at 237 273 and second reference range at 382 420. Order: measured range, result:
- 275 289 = 2.5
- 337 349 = 0.4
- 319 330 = 0.6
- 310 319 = 1.0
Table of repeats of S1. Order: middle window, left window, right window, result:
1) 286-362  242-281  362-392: 9.1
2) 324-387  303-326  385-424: -4.9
